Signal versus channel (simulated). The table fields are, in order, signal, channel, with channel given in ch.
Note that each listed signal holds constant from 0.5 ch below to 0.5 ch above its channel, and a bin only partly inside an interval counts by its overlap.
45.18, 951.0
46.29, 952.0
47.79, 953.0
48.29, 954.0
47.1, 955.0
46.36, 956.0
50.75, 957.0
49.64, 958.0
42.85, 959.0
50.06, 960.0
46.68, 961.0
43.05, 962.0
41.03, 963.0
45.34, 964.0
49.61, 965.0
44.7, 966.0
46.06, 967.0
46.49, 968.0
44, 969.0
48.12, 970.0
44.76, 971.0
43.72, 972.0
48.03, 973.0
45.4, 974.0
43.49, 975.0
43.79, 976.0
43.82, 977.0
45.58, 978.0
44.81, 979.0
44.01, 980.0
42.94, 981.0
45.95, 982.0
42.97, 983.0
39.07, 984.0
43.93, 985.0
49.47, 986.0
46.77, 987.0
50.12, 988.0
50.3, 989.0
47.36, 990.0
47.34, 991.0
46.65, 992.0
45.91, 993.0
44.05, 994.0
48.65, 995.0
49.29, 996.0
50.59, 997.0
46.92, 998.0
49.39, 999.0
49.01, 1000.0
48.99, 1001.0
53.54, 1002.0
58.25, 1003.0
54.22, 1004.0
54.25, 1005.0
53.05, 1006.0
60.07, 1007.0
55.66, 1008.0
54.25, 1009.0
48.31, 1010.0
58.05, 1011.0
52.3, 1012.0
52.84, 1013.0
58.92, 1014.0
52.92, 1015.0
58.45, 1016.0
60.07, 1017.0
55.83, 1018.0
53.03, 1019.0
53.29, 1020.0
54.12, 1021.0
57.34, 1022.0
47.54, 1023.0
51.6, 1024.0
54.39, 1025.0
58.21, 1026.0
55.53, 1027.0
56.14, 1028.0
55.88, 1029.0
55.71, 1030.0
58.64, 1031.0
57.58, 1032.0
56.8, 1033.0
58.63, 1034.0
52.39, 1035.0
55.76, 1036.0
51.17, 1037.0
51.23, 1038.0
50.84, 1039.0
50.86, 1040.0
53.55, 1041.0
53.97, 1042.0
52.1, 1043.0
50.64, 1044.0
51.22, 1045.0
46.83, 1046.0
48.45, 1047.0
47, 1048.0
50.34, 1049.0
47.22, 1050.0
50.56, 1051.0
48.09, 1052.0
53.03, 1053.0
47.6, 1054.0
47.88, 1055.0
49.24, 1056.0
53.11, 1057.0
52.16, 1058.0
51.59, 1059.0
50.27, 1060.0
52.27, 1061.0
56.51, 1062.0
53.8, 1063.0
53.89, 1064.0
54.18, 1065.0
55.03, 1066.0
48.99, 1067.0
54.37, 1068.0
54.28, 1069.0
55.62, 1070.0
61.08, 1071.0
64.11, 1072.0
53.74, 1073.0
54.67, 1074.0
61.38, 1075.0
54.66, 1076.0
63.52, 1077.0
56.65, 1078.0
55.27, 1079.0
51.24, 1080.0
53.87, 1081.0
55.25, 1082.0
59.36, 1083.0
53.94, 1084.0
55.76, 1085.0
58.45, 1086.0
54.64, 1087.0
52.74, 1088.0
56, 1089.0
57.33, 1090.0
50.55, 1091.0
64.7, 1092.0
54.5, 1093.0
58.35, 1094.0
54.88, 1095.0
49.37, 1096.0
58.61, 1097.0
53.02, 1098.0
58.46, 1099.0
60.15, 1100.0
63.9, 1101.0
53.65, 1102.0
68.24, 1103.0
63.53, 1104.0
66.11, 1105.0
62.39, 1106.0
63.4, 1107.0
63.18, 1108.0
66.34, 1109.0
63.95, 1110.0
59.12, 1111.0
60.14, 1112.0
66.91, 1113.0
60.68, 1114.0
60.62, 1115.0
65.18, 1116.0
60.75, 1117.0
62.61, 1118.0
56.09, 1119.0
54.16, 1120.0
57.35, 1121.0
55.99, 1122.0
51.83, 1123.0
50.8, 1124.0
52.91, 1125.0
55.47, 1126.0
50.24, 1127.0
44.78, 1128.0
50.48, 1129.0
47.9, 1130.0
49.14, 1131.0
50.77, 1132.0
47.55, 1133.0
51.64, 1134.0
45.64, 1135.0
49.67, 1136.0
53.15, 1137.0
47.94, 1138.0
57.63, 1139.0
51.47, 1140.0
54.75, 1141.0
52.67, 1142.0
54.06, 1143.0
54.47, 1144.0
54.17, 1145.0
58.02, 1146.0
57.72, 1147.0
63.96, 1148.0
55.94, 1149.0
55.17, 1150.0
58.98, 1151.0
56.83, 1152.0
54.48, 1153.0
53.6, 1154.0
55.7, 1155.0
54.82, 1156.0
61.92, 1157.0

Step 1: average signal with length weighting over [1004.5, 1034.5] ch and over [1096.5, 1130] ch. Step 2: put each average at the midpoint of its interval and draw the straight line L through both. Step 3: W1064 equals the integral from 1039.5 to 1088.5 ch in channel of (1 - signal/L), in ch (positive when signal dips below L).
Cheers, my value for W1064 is 3.1 ch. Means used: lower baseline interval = 55.3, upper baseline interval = 58.7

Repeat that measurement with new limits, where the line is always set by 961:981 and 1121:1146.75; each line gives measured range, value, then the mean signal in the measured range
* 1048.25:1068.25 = -1.1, 51.4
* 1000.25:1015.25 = -2.5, 54.3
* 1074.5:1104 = -4.1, 57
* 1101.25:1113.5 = -3.0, 63.1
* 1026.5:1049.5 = -2.5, 53.1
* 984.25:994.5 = -0.3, 47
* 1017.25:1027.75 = -1.6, 54.3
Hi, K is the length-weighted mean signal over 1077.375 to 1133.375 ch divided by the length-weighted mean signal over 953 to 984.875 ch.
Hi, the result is 1.25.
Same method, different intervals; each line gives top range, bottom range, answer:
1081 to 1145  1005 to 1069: 1.06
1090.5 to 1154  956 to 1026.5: 1.14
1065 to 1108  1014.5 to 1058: 1.08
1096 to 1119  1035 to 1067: 1.20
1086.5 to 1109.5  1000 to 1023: 1.08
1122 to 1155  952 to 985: 1.17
